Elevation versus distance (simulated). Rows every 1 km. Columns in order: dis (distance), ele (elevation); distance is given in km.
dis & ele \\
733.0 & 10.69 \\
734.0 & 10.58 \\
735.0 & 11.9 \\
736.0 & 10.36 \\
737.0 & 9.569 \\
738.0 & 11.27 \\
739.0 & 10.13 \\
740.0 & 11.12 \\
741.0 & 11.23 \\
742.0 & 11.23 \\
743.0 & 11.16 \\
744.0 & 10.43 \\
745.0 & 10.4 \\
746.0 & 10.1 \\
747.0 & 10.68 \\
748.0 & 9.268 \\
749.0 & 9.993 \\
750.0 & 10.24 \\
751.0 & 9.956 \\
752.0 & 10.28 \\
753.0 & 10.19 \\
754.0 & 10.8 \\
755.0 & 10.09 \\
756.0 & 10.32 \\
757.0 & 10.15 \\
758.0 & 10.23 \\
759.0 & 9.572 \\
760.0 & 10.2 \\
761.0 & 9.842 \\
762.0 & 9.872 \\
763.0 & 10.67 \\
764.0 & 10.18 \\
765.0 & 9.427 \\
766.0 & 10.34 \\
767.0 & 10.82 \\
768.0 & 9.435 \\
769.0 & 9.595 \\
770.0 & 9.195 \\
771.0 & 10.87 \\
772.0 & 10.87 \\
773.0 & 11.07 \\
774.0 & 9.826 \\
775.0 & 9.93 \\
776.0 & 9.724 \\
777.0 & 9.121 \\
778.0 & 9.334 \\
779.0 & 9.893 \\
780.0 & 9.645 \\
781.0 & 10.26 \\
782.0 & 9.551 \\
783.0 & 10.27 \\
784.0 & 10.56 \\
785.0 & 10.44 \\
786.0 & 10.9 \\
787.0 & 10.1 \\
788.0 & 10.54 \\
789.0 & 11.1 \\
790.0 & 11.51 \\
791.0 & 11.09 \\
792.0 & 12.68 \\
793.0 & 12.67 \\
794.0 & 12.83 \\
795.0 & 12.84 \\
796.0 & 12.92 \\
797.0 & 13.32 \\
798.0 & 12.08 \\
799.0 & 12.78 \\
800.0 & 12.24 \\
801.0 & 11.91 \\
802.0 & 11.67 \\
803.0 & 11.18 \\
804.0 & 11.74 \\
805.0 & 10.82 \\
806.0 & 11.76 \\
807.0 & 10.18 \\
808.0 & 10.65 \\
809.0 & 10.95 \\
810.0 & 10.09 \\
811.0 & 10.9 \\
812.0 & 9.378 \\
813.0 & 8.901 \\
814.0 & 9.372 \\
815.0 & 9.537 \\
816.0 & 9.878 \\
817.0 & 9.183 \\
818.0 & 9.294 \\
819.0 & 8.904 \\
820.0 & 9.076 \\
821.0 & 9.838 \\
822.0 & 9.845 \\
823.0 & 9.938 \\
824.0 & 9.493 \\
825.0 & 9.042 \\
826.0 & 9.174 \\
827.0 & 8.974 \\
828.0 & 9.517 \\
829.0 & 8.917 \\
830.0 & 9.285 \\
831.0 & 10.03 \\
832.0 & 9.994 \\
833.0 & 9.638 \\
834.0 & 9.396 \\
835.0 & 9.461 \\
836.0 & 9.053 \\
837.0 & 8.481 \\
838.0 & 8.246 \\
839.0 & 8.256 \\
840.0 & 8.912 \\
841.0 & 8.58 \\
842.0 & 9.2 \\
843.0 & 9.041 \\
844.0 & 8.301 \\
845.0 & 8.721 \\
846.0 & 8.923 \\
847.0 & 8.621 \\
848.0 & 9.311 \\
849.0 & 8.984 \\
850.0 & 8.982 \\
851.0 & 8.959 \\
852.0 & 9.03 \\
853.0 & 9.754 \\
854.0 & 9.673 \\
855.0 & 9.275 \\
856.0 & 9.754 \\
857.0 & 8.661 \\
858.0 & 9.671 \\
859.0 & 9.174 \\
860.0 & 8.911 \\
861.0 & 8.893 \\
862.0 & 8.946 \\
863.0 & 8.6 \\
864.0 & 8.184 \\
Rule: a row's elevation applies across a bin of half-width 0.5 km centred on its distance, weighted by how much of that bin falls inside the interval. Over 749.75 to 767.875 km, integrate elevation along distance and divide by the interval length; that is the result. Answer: 10.2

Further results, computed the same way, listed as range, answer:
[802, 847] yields 9.56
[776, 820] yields 10.8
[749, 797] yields 10.5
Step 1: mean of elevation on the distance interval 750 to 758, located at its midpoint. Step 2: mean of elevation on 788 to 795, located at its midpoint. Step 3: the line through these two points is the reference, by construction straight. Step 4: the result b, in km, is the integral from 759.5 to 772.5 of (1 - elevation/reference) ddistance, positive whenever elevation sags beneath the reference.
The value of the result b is 0.83 km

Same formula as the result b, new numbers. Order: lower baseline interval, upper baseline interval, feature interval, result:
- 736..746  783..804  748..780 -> 3.13 km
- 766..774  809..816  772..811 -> -4.06 km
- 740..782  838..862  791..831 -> -4.53 km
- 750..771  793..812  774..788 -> 1.12 km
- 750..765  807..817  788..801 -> -2.93 km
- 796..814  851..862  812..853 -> 3.97 km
